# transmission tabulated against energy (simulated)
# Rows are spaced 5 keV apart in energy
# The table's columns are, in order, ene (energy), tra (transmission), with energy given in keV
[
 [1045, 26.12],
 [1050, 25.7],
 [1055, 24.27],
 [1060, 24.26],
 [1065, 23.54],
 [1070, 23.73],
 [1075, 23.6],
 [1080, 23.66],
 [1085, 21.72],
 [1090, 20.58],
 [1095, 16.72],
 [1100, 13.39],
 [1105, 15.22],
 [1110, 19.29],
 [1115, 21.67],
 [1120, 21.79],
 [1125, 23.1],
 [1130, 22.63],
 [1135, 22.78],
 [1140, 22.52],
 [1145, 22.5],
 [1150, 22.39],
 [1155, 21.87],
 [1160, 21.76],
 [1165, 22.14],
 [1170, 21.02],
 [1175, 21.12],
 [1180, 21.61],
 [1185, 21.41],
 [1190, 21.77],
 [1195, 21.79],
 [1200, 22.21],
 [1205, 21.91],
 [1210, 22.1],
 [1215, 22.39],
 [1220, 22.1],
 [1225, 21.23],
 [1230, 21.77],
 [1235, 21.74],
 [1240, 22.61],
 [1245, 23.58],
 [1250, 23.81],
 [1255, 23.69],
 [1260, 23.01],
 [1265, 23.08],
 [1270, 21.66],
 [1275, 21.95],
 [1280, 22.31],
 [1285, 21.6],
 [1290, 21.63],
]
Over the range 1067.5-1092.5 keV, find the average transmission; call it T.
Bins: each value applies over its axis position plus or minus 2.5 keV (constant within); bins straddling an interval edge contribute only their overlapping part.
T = 22.7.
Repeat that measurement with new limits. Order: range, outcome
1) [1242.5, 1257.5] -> 23.7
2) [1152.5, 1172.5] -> 21.7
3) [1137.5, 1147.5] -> 22.5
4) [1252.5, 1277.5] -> 22.7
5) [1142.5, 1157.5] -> 22.3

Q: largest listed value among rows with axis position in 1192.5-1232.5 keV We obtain 22.39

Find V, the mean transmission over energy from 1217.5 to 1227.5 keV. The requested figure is 21.7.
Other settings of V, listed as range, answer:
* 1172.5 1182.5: 21.4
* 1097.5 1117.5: 17.4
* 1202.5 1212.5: 22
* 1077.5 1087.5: 22.7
